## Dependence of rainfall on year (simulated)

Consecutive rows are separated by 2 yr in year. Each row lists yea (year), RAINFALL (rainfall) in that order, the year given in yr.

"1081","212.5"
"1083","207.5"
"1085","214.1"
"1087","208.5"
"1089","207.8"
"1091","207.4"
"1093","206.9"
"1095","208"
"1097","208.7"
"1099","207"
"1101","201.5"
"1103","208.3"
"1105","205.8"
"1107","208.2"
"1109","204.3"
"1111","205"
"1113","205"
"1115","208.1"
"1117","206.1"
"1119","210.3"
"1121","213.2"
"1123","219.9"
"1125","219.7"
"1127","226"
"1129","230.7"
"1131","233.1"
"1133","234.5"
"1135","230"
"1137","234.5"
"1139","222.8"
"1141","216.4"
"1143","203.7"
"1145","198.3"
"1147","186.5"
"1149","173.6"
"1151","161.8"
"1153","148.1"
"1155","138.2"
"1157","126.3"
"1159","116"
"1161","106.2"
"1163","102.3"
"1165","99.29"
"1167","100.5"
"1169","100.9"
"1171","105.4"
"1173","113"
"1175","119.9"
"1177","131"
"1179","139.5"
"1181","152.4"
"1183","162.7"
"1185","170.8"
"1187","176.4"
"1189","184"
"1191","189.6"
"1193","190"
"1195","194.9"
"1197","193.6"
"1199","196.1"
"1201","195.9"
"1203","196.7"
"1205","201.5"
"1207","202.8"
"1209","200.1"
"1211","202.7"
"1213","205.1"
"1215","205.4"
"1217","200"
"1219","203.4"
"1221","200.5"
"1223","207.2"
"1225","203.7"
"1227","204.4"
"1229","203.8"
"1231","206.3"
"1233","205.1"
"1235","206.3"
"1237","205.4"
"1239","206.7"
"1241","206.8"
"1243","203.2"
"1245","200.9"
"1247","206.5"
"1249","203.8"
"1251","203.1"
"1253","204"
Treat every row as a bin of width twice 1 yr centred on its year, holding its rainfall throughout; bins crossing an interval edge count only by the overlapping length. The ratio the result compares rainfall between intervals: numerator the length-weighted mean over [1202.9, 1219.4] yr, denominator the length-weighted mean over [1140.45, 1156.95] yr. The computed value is 1.16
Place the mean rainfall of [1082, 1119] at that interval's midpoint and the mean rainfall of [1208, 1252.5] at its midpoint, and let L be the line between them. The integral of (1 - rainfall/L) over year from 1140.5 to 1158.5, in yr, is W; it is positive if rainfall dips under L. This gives 3.17 yr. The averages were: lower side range 207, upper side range 204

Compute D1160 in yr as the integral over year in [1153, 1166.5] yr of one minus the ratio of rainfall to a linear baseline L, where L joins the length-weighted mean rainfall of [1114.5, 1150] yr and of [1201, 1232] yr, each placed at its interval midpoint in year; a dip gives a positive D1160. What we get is 6.0 yr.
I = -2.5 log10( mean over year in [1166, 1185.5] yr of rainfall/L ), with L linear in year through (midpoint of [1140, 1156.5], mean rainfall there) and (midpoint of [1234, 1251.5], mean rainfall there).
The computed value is 0.40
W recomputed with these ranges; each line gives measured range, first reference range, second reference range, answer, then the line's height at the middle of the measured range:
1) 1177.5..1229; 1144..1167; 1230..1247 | -3.8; 177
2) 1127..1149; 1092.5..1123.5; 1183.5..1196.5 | -2.0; 199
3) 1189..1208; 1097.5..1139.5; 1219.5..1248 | 1.2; 208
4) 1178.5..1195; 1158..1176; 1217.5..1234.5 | -3.9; 140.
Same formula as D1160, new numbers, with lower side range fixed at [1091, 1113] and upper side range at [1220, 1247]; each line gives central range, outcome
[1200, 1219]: 0.35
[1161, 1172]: 5.54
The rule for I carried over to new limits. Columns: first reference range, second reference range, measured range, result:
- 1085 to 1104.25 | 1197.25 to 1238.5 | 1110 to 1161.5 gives 0.05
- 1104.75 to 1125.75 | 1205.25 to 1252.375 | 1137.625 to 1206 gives 0.28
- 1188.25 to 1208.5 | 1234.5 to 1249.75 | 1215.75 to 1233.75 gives -0.02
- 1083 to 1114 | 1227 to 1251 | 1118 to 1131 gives -0.07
